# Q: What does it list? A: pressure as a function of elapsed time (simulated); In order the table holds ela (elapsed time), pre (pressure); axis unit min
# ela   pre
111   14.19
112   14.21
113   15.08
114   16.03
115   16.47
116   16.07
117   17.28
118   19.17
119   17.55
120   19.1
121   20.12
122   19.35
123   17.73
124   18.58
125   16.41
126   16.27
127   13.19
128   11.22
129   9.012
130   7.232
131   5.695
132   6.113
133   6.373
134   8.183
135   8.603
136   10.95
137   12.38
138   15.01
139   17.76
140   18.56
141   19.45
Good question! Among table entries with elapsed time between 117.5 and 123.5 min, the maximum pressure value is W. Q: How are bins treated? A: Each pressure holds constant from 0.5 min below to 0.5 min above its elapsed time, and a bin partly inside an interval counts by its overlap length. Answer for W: 20.12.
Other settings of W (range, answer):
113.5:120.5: 19.17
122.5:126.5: 18.58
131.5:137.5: 12.38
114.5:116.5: 16.47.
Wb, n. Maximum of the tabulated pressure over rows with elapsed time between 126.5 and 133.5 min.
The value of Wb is 13.19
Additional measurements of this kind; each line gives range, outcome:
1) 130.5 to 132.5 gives 6.113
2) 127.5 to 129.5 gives 11.22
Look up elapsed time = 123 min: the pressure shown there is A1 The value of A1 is 17.73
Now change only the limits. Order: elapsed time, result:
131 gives 5.695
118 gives 19.17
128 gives 11.22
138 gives 15.01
